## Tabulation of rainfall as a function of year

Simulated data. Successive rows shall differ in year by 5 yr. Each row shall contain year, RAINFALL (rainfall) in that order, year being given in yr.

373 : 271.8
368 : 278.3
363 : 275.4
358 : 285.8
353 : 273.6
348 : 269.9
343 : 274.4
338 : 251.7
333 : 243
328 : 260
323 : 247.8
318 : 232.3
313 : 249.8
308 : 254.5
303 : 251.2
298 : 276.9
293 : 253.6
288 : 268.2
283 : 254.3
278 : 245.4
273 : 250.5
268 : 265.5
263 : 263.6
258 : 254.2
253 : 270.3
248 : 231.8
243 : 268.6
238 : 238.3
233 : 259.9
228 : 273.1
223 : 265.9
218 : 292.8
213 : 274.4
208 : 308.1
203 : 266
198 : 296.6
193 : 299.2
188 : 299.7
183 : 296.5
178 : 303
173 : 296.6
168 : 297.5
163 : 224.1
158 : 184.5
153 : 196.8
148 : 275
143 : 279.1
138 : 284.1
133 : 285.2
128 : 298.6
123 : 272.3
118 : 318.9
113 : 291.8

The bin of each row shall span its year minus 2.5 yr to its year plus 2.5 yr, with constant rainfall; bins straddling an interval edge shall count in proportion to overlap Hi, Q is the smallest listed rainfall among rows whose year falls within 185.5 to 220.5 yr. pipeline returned 266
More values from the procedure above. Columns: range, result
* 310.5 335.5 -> 232.3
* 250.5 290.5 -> 245.4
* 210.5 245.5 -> 238.3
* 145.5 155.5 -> 196.8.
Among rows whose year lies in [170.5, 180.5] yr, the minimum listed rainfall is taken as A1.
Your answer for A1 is 296.6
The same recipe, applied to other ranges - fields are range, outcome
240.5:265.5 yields 231.8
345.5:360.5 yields 269.9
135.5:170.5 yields 184.5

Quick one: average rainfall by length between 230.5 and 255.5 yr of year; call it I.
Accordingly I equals 254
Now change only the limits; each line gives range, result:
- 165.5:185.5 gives 298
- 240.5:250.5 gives 250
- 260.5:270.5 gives 265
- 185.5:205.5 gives 290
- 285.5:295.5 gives 261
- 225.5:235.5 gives 266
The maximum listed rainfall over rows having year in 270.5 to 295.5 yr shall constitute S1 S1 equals 268.2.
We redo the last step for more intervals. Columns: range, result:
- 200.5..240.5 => 308.1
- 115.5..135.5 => 318.9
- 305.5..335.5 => 260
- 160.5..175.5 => 297.5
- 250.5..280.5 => 270.3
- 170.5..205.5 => 303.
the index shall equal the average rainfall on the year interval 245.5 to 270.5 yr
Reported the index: 257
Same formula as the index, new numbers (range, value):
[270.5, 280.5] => 248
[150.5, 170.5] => 226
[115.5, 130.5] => 297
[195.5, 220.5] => 288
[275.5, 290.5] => 256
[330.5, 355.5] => 263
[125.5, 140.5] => 289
